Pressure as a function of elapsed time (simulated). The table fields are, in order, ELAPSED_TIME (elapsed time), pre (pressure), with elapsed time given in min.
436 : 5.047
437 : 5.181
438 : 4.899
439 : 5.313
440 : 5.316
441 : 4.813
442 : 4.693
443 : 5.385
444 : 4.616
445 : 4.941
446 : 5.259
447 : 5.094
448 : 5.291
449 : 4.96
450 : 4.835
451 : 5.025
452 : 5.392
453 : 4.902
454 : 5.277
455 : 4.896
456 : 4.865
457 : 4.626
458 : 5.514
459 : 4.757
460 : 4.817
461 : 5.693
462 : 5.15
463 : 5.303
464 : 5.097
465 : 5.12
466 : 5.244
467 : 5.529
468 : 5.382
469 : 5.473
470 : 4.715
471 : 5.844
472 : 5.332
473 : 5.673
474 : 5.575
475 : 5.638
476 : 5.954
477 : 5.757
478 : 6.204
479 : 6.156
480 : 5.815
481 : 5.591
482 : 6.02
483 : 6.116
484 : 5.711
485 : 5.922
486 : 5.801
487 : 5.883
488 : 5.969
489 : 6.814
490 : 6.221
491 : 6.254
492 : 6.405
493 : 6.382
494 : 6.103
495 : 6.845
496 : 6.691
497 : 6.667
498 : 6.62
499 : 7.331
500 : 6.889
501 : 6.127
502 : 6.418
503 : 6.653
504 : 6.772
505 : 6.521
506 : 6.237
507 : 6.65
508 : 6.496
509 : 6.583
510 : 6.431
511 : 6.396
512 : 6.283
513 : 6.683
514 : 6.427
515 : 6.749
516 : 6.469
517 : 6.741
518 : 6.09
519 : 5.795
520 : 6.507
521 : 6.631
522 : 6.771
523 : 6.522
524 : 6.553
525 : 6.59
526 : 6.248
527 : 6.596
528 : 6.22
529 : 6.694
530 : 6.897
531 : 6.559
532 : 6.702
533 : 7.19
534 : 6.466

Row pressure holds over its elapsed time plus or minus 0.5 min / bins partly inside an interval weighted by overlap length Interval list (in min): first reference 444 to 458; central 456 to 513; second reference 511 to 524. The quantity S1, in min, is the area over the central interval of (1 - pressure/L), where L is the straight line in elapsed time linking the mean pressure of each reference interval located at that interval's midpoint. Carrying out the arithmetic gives -1.94 min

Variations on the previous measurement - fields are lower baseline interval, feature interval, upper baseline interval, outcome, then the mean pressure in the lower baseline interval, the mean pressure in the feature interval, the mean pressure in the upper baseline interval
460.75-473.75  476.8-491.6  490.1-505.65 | 0.0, 5.35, 6.02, 6.57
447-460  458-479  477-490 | 0.3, 5.02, 5.43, 6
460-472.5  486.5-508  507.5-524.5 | -1.6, 5.3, 6.5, 6.48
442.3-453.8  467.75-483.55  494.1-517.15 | 0.2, 5.06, 5.71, 6.58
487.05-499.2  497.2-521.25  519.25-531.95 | 0.0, 6.48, 6.52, 6.56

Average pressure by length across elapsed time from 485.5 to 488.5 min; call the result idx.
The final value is 5.88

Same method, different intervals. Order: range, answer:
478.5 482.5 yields 5.9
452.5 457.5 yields 4.91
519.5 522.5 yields 6.64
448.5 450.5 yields 4.9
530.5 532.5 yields 6.63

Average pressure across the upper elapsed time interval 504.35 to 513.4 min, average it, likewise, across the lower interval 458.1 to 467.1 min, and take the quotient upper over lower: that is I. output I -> 1.25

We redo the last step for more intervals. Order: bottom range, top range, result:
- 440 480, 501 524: 1.23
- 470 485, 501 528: 1.12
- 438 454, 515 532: 1.29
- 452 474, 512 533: 1.25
